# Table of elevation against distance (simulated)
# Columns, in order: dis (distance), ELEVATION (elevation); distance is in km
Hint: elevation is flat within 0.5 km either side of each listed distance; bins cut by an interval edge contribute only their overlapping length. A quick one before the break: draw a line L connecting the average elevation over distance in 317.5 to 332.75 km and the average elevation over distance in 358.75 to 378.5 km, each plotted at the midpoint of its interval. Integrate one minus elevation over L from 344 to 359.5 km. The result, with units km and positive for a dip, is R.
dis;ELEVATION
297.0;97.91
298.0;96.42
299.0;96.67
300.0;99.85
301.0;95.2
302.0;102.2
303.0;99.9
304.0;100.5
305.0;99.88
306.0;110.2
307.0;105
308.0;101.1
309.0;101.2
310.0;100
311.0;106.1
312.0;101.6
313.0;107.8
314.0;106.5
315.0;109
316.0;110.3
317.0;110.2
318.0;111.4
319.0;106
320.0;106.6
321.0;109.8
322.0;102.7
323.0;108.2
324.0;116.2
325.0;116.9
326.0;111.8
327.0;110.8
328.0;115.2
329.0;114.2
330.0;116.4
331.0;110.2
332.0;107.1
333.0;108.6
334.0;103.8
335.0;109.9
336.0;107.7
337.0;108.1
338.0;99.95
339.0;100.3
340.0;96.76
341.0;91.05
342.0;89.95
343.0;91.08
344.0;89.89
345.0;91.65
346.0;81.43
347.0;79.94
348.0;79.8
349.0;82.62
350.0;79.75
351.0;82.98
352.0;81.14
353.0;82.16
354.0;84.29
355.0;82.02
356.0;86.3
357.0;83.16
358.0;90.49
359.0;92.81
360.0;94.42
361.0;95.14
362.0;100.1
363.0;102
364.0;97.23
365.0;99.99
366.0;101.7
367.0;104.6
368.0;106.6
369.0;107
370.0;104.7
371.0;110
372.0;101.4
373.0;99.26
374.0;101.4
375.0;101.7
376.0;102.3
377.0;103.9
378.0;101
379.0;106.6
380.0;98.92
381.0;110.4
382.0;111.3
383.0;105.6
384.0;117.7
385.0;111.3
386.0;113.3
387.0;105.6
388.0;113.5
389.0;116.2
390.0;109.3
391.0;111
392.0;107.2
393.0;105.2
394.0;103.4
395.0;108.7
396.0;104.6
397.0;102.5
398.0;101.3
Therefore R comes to 3.1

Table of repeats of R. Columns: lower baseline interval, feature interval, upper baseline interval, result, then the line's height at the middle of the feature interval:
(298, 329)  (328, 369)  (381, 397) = 4.56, 108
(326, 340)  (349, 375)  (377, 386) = 3.21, 108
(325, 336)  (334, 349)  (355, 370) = 1.73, 106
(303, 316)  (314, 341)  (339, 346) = -3.09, 97.3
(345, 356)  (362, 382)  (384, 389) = -0.68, 100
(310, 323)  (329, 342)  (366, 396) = 0.27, 107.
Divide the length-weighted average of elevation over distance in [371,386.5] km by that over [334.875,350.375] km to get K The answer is 1.1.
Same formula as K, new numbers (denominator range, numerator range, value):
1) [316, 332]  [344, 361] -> 0.77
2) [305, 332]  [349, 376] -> 0.88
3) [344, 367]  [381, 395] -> 1.24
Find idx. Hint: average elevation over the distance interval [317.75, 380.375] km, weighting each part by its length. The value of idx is 99.3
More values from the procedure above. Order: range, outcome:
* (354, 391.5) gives 102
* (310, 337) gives 109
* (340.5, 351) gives 85.6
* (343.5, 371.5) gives 91.9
